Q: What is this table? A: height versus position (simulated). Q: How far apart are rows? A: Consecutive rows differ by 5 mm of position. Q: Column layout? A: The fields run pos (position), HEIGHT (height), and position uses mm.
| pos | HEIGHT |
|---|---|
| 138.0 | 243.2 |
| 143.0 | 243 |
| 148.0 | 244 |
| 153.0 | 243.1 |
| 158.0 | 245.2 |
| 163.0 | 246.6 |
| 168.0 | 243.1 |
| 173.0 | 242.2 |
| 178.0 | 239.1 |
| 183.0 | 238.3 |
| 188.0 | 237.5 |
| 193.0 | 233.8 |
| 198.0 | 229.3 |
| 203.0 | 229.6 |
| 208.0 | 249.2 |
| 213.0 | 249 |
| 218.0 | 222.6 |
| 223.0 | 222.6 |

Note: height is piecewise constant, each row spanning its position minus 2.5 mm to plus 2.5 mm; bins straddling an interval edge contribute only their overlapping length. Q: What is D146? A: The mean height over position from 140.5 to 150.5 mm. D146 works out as 244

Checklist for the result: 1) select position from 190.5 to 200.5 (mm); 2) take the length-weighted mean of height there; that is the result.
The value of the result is 232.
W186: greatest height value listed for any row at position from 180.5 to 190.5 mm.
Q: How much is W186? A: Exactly 238.3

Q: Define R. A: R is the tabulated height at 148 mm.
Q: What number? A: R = 244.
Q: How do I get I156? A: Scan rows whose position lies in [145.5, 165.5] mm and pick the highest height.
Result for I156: 246.6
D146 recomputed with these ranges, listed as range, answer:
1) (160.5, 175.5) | 244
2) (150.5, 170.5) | 244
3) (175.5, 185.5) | 239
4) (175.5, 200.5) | 236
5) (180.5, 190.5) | 238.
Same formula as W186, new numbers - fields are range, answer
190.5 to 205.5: 233.8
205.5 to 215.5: 249.2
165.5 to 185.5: 243.1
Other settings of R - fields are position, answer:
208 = 249.2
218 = 222.6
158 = 245.2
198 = 229.3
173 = 242.2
